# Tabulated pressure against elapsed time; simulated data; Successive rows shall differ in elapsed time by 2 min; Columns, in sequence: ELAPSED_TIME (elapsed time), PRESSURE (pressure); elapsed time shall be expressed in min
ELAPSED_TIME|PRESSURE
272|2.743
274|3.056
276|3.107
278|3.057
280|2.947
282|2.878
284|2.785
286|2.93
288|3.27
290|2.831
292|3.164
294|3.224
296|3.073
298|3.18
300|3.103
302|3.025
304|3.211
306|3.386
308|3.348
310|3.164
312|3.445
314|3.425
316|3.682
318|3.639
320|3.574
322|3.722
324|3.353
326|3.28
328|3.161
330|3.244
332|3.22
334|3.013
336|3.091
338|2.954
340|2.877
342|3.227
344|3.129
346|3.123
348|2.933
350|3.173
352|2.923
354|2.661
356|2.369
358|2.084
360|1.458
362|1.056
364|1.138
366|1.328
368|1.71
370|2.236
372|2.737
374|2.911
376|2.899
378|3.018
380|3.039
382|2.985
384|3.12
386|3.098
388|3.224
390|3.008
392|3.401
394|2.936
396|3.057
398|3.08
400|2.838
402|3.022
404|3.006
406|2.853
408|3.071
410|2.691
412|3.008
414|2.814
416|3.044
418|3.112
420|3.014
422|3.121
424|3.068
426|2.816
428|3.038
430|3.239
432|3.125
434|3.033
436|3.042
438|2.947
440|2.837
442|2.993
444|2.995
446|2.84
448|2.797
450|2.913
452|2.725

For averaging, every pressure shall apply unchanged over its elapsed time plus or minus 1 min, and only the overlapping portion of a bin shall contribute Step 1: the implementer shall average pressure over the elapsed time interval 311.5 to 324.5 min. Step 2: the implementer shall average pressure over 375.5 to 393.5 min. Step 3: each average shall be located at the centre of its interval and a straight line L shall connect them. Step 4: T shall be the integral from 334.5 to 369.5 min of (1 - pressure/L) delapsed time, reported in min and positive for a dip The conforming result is 9.5 min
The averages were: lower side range 3.56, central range 2.43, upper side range 3.09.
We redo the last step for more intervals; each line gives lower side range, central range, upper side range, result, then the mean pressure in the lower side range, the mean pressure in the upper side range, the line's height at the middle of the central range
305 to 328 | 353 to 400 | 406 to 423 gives 8.8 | 3.44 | 2.98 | 3.16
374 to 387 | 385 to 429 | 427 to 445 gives 0.1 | 3.02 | 3.03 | 3.02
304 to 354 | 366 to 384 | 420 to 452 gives 2.8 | 3.24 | 2.98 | 3.13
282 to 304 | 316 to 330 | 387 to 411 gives -1.9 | 3.06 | 3.02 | 3.05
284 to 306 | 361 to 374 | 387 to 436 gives 5.4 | 3.1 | 3.03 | 3.05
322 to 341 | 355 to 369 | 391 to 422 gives 6.8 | 3.16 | 3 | 3.1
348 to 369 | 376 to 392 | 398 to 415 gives -3.7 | 2.03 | 2.92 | 2.51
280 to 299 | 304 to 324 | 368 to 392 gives -3.1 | 3.03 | 2.9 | 3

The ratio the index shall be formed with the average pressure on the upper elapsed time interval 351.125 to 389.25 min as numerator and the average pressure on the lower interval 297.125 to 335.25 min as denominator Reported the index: 0.73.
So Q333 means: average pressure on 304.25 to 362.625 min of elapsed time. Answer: 3.04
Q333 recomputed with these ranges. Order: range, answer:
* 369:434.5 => 2.99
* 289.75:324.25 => 3.32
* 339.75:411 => 2.7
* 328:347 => 3.1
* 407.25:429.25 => 2.98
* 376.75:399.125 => 3.08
